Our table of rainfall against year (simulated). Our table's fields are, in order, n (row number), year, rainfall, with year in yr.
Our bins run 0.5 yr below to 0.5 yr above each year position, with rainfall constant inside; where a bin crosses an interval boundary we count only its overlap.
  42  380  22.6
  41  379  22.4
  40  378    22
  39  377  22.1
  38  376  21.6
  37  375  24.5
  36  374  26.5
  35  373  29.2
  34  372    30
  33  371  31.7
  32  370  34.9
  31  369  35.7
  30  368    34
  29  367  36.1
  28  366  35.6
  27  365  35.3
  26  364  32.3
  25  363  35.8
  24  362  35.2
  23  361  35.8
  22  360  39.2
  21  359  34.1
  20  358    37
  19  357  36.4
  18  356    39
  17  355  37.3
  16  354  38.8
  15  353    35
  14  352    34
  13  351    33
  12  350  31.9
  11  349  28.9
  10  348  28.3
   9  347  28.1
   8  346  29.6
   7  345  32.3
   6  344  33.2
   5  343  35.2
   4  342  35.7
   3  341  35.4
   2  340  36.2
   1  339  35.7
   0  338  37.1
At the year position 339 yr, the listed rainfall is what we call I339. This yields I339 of 35.7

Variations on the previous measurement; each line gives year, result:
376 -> 21.6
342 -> 35.7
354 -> 38.8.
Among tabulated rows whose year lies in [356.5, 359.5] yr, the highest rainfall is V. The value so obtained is 37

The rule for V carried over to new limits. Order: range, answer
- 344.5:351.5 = 33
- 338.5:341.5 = 36.2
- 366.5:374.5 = 36.1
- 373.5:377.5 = 26.5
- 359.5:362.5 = 39.2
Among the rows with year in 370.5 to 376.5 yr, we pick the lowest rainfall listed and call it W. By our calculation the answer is 21.6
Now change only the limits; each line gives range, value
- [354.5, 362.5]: 34.1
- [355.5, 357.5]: 36.4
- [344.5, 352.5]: 28.1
